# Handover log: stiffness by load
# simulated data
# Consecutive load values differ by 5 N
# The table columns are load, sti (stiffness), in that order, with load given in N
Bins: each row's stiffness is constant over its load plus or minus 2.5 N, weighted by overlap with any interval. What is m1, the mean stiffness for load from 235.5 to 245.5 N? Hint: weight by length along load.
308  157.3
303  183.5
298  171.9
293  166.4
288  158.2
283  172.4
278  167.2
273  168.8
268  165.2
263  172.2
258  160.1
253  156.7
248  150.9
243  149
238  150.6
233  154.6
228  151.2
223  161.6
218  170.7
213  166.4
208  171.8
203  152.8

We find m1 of 150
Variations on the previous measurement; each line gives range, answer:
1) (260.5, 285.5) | 169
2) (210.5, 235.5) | 161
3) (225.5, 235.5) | 153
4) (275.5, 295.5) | 166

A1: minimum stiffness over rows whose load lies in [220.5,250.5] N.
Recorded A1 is 149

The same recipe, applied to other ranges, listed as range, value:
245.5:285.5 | 150.9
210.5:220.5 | 166.4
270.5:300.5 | 158.2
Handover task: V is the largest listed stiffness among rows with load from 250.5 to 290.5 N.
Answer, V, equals 172.4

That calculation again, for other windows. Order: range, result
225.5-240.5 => 154.6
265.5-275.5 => 168.8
